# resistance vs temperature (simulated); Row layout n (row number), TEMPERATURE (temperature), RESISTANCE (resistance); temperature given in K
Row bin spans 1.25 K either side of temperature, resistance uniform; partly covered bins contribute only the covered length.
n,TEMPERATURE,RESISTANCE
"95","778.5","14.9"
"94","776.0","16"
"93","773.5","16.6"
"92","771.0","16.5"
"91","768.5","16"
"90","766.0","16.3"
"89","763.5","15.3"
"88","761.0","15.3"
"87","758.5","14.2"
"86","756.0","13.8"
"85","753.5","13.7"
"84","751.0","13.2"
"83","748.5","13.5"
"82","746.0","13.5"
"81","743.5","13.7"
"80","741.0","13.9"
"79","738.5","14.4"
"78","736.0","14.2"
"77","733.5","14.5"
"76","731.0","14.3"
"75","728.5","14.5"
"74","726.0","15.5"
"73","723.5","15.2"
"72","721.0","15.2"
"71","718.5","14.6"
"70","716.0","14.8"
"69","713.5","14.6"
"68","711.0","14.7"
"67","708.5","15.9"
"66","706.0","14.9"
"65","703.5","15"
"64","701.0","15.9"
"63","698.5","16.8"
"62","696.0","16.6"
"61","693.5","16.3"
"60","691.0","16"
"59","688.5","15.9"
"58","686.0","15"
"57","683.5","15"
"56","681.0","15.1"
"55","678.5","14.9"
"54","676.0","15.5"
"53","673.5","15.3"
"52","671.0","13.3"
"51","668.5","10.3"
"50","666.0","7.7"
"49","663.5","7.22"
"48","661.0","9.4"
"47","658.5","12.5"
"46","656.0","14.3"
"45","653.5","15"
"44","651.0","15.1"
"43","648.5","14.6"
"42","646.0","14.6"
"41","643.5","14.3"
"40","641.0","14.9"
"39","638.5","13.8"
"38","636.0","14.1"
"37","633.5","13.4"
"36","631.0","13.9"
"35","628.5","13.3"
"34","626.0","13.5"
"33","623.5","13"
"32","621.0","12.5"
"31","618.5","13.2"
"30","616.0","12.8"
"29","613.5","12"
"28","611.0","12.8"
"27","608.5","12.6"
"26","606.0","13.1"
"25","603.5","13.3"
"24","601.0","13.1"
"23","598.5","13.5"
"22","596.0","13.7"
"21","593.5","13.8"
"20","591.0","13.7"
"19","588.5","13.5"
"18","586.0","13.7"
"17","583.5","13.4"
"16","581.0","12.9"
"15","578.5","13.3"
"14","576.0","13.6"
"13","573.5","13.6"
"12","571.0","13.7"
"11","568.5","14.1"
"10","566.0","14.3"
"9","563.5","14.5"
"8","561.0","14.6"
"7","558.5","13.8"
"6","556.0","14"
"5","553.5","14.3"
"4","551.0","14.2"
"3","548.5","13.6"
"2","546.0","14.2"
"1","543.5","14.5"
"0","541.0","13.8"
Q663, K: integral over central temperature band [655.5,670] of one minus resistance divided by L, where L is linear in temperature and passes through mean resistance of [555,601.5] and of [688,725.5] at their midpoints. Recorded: 4.7 K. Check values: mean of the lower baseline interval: 13.7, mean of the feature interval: 10.1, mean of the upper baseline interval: 15.5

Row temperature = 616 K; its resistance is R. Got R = 12.8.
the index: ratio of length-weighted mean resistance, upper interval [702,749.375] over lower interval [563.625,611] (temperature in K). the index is 1.08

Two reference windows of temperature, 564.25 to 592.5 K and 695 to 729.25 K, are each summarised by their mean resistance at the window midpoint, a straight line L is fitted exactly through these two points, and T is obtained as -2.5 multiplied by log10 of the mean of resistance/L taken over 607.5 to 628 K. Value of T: 0.11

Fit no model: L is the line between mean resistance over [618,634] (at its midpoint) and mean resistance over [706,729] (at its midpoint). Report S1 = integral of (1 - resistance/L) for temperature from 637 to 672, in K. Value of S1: 2.8 K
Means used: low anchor 13.3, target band 12.7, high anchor 15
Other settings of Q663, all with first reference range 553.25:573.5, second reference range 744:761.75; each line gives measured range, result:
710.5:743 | -1.7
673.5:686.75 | -1.1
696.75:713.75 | -1.9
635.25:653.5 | -0.7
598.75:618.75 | 1.7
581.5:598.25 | 0.6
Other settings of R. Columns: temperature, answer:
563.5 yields 14.5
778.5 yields 14.9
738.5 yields 14.4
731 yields 14.3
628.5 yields 13.3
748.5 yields 13.5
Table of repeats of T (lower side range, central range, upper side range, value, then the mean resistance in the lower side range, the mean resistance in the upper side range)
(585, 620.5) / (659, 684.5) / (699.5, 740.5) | 0.152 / 13.2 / 14.9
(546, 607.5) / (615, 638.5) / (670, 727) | 0.082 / 13.7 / 15.3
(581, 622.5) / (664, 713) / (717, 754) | -0.056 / 13.2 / 14.3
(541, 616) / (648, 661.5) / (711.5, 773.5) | 0.035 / 13.6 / 14.7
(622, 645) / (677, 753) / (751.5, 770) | -0.031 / 13.8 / 14.9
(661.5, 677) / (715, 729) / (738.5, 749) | -0.150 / 11.4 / 13.8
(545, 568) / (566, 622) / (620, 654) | 0.063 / 14.2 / 14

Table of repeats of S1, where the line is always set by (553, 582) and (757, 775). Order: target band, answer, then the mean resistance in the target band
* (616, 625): 0.92 K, 12.9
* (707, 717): 0.14 K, 15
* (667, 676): 1.02 K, 13.2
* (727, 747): 1.68 K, 14.2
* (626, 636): 0.60 K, 13.6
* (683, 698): -0.86 K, 15.9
